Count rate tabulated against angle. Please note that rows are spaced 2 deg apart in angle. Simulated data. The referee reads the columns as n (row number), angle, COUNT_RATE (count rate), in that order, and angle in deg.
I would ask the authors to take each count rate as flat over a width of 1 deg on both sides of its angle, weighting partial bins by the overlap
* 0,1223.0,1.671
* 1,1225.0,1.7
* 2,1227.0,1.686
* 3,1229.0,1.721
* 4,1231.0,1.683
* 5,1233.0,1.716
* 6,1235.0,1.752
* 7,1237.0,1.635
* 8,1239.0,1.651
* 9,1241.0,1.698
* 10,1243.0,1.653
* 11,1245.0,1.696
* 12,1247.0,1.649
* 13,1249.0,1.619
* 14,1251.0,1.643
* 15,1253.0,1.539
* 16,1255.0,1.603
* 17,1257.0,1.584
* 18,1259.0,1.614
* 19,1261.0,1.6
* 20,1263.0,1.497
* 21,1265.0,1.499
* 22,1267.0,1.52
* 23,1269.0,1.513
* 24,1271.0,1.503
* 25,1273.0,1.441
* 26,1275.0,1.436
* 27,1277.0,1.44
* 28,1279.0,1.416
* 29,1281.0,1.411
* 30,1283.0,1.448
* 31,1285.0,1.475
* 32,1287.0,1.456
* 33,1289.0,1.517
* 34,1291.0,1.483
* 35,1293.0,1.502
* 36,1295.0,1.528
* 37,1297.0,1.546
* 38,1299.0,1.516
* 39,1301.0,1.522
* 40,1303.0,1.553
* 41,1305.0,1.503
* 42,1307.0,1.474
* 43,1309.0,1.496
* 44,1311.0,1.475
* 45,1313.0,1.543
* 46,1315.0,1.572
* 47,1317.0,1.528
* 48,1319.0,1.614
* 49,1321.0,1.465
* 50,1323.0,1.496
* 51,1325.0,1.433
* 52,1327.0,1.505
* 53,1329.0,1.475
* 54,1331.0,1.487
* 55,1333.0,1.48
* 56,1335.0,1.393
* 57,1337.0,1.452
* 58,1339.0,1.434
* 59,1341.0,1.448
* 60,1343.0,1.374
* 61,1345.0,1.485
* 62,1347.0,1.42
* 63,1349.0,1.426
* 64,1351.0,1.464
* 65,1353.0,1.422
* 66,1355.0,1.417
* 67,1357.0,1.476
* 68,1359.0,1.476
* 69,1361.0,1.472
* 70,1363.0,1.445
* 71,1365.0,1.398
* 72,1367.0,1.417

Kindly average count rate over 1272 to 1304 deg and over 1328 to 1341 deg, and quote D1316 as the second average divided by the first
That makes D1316 1.0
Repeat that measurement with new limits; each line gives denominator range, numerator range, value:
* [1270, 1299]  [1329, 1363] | 0.98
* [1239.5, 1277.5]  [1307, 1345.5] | 0.94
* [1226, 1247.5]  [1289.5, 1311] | 0.90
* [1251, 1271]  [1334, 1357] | 0.92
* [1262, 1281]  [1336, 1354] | 0.98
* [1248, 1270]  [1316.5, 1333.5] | 0.96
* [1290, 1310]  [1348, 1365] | 0.96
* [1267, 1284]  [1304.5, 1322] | 1.04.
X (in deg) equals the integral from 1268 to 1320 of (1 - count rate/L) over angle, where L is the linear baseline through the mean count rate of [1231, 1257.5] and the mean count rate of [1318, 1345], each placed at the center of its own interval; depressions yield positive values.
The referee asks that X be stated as 1.6 deg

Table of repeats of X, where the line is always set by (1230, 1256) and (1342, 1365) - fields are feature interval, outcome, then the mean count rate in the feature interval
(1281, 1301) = 0.88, 1.49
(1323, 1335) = 0.15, 1.47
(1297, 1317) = 0.17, 1.52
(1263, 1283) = 1.67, 1.47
